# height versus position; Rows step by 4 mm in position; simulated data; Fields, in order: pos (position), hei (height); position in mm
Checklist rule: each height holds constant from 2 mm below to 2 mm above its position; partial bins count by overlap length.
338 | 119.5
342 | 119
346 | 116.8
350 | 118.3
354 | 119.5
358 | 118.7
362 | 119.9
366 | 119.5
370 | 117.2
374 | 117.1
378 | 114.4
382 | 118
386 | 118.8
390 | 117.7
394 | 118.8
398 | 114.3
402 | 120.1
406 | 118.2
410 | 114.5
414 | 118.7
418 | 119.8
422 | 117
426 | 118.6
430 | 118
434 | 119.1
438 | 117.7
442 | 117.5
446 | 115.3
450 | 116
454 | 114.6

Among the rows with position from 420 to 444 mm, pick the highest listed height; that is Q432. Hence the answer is 119.1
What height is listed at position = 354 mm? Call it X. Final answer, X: 119.5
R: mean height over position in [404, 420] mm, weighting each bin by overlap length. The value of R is 118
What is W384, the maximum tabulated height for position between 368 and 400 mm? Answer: 118.8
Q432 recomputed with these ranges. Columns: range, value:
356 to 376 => 119.9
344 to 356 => 119.5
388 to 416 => 120.1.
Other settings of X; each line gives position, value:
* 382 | 118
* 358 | 118.7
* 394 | 118.8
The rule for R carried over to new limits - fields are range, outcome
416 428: 118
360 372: 119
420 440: 118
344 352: 118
